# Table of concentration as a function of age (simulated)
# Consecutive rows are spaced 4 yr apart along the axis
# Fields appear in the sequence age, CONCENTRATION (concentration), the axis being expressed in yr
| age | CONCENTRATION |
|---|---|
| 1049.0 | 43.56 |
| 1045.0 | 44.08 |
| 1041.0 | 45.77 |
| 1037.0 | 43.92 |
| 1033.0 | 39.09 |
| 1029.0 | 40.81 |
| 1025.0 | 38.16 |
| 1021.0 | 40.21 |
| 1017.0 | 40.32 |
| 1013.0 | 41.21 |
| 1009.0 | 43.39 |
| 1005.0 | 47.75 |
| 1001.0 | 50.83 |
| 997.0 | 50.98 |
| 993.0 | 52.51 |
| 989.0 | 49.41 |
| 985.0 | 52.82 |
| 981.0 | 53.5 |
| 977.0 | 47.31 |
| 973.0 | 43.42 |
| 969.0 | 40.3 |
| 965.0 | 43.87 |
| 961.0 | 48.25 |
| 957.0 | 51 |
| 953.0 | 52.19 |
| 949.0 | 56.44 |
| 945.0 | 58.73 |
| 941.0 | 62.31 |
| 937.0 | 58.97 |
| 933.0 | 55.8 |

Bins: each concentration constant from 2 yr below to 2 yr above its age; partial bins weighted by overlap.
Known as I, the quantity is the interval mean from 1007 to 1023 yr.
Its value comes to 41.3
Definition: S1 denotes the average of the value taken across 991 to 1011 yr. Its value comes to 49.1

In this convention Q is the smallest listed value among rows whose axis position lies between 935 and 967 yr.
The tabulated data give 43.87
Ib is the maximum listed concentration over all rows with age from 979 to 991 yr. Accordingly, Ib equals 53.5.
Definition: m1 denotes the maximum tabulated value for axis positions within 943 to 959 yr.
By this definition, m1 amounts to 58.73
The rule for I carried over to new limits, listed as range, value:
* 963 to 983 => 45.7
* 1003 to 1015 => 44.1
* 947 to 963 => 52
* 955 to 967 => 47.7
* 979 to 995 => 52.1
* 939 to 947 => 60.5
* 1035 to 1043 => 44.8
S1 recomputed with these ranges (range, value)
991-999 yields 51.7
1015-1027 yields 39.6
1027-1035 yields 40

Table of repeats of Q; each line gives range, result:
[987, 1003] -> 49.41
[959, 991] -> 40.3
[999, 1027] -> 38.16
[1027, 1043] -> 39.09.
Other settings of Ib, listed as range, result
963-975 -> 43.87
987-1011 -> 52.51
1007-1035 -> 43.39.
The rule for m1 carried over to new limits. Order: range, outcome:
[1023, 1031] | 40.81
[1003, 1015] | 47.75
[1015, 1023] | 40.32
